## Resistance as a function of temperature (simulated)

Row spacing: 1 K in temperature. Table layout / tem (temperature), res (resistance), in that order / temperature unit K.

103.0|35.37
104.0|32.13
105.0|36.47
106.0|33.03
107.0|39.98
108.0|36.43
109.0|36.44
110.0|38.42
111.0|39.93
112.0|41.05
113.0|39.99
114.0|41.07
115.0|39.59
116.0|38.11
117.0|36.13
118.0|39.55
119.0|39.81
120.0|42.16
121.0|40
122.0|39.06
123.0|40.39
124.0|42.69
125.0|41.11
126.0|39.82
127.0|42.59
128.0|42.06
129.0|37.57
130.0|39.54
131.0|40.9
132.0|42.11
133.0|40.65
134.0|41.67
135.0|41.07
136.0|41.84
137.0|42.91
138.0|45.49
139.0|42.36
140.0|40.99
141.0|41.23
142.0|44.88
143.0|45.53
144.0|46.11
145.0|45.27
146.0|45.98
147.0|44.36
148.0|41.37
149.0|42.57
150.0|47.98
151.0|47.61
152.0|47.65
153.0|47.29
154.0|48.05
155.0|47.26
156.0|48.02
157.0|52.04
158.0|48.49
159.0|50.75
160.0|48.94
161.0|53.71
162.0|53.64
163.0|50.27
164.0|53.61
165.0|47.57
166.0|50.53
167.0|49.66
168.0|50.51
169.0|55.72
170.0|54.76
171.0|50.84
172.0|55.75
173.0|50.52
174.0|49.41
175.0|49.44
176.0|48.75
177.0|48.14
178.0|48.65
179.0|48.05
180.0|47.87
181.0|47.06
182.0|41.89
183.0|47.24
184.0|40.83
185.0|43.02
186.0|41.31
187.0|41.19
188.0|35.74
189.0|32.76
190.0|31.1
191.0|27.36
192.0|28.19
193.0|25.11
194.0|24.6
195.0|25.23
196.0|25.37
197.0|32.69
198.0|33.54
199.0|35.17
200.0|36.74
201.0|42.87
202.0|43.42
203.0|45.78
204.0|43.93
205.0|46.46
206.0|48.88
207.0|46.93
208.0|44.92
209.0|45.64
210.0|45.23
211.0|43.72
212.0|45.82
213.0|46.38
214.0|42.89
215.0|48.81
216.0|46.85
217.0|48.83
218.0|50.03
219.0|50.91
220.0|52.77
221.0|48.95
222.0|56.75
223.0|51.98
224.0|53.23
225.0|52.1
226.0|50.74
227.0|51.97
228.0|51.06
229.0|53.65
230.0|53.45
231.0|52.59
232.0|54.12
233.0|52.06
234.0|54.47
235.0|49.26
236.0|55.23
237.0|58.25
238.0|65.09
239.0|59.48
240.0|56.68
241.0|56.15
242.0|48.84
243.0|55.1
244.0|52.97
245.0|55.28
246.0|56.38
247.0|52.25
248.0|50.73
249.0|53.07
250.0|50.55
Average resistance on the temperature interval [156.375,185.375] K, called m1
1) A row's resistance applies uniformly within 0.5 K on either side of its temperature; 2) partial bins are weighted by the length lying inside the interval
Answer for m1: 49.6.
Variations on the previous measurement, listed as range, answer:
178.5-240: 45.1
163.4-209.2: 42.7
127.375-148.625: 42.6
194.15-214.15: 40.8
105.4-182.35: 44.7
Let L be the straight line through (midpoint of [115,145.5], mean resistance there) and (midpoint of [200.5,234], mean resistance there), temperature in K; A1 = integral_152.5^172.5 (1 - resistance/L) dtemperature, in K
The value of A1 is -3.0 K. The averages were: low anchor 41.4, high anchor 49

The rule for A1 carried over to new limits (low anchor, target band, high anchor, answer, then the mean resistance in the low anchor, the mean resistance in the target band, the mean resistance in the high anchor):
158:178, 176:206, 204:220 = 6.3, 51.1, 38.7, 46.9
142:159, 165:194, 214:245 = 2.8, 46.7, 44.1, 53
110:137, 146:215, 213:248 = 3.6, 40.4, 44.3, 52.8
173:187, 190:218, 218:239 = 5.8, 46.3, 39.7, 53.5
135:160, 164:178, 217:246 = -0.9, 45.6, 50.9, 53.6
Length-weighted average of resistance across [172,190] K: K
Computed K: 44.7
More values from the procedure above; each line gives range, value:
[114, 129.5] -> 40.1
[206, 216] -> 45.8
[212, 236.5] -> 51.1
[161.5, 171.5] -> 51.7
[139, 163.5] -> 47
